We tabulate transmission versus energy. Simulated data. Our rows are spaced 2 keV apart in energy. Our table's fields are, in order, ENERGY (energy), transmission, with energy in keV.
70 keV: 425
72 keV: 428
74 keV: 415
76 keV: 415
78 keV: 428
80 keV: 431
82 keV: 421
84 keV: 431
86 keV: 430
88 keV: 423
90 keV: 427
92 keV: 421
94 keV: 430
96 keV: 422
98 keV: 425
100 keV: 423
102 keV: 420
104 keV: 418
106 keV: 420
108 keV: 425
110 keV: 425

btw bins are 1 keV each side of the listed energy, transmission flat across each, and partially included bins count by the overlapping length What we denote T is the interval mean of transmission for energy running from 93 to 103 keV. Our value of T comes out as 424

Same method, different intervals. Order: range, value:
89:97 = 425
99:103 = 422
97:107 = 421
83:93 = 426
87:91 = 425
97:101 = 424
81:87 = 427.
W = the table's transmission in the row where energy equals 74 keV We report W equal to 415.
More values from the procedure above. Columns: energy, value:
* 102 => 420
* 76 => 415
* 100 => 423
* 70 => 425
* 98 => 425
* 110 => 425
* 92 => 421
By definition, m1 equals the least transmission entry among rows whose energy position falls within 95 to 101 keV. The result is 422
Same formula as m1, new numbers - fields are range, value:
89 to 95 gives 421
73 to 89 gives 415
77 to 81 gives 428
